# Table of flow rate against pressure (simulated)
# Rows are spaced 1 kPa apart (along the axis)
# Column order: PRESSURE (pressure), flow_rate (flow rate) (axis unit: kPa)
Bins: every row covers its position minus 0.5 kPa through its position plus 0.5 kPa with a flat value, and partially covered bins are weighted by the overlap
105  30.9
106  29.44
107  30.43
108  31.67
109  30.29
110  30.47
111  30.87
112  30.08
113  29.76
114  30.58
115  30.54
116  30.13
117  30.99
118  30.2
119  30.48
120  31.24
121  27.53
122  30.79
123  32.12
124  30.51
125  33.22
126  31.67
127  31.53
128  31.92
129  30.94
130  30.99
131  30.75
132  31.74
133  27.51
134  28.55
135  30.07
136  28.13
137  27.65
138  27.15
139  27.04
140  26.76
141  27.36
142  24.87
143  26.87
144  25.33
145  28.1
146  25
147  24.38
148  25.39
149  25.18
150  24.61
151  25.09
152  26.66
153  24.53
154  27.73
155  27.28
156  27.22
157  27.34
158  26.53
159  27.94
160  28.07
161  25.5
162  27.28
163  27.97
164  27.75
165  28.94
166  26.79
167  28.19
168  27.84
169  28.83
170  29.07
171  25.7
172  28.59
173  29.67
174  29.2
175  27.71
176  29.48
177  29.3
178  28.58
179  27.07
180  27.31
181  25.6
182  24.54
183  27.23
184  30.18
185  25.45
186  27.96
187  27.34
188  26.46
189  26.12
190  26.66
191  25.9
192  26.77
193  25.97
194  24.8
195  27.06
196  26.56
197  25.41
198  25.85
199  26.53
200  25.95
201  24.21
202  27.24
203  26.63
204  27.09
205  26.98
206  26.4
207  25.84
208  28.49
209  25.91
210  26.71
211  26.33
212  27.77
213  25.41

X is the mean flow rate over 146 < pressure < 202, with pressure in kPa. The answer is 26.9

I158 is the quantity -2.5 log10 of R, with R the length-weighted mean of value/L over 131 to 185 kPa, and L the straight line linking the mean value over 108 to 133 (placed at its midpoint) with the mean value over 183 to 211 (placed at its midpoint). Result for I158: 0.05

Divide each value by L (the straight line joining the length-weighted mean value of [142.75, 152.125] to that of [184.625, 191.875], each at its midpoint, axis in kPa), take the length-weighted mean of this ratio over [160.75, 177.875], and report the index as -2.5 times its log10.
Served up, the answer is -0.08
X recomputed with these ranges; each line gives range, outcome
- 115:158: 28.4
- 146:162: 26.2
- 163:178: 28.4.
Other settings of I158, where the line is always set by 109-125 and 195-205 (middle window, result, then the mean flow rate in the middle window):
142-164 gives 0.09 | 26.4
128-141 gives 0.02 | 29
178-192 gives 0.01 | 26.8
